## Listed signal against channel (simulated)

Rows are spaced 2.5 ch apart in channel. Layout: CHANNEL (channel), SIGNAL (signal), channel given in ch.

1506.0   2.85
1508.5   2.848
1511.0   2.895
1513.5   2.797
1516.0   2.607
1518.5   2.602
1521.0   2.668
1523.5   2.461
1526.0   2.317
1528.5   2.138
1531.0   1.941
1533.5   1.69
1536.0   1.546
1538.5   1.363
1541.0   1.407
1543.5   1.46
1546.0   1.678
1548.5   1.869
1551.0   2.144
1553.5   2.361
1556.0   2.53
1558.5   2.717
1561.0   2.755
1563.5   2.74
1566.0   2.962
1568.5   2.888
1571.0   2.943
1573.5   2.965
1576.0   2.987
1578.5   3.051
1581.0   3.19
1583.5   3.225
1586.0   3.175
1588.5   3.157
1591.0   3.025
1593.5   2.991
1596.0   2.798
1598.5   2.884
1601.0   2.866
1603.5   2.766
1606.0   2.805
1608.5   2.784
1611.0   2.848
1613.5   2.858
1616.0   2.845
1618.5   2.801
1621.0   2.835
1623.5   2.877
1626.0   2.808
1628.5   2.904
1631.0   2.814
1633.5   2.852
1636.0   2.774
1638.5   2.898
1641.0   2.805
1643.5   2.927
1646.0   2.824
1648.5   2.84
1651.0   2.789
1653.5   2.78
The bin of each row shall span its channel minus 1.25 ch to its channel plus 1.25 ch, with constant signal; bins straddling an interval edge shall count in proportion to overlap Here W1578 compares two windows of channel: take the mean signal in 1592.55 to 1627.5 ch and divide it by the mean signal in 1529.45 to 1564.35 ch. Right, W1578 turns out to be 1.41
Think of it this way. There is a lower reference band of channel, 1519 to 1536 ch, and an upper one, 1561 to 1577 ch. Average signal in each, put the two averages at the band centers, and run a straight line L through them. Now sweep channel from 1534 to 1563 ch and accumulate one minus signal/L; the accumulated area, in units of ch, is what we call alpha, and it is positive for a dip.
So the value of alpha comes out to 6.5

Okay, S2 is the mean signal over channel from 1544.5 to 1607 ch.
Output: 2.77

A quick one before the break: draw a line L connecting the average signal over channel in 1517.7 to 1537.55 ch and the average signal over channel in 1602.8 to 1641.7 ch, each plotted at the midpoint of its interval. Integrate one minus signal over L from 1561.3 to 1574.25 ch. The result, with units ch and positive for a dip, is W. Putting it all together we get -2.4 ch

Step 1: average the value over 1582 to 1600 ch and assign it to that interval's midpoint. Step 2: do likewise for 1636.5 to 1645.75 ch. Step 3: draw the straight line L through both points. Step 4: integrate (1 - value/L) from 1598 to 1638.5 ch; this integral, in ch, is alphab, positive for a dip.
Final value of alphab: 1.48 ch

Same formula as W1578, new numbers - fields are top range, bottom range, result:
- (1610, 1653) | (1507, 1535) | 1.16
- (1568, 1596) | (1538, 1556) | 1.67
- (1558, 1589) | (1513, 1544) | 1.44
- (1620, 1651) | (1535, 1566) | 1.36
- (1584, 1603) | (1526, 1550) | 1.74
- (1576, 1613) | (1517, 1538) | 1.38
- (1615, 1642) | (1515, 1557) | 1.39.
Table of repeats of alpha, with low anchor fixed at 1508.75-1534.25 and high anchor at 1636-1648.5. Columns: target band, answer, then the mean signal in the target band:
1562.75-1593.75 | -4.6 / 3.03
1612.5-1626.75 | -0.3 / 2.84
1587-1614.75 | -1.9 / 2.89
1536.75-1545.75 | 3.8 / 1.45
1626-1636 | -0.1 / 2.84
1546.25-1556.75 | 1.6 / 2.16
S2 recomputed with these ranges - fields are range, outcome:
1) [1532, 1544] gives 1.5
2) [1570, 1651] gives 2.91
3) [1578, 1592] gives 3.14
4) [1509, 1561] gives 2.18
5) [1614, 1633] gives 2.84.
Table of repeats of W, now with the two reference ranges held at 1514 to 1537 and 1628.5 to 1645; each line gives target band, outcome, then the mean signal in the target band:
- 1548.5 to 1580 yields -3.4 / 2.72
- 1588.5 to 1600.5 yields -1.5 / 2.95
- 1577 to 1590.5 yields -3.1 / 3.15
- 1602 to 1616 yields -0.6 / 2.82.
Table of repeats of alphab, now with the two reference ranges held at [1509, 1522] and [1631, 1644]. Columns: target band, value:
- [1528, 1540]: 4.54 ch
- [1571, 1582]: -0.99 ch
